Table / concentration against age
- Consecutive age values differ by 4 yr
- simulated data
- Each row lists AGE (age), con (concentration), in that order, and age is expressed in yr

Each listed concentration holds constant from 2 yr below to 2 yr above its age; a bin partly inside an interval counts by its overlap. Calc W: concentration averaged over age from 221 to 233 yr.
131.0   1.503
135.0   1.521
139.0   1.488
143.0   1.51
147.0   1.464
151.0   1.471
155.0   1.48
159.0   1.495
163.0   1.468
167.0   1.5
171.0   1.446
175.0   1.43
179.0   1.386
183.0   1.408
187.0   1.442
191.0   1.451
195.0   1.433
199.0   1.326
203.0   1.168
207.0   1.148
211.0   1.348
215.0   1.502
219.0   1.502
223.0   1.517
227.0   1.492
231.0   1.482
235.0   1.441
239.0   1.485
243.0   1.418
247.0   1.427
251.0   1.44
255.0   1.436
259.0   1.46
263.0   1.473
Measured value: 1.5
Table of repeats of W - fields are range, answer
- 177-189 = 1.41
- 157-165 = 1.48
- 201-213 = 1.22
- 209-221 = 1.45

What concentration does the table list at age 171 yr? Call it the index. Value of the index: 1.446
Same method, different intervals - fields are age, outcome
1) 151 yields 1.471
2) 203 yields 1.168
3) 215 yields 1.502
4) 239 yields 1.485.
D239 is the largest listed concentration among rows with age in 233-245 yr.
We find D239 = 1.485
